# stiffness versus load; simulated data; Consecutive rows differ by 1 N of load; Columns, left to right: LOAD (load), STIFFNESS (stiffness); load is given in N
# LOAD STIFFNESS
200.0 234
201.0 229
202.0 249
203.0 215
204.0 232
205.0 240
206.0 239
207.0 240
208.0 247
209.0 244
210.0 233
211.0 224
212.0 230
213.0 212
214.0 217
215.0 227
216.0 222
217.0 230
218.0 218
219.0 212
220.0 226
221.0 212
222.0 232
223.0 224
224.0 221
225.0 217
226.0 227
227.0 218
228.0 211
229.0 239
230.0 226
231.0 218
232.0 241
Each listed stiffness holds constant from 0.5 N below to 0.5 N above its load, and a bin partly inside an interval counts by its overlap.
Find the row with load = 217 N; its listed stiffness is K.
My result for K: 230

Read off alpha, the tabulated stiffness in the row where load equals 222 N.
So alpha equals 232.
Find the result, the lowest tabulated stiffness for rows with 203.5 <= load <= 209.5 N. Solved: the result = 232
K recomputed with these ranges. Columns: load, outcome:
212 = 230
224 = 221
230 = 226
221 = 212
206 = 239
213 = 212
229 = 239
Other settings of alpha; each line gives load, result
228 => 211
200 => 234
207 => 240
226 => 227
